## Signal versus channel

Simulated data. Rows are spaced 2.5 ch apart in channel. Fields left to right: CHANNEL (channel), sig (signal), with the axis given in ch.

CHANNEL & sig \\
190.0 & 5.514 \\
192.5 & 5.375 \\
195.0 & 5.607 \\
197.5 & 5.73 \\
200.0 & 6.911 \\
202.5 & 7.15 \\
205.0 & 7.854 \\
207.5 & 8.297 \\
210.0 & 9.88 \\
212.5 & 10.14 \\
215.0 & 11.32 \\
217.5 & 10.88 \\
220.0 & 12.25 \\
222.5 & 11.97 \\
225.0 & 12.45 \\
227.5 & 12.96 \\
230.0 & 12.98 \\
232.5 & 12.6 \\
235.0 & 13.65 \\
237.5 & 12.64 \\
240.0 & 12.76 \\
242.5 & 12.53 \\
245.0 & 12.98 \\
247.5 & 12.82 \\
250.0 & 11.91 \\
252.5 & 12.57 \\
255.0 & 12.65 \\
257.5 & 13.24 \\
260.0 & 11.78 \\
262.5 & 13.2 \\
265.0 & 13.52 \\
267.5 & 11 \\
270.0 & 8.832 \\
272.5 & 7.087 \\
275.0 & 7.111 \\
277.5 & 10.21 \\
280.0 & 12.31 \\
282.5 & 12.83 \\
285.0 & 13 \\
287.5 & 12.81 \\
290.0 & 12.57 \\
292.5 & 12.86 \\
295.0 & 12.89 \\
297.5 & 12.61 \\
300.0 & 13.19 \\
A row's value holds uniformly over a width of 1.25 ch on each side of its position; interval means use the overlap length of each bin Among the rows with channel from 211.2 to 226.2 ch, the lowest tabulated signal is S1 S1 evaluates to 10.14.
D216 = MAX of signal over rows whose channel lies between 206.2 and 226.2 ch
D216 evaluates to 12.45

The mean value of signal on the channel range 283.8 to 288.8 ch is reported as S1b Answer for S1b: 12.9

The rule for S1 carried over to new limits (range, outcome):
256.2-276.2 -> 7.087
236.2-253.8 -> 11.91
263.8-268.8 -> 11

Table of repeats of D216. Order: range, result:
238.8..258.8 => 13.24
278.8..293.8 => 13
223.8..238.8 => 13.65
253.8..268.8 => 13.52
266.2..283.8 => 12.83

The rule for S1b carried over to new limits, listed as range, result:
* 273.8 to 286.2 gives 11.1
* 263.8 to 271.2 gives 11.1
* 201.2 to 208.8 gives 7.78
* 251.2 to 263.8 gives 12.7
